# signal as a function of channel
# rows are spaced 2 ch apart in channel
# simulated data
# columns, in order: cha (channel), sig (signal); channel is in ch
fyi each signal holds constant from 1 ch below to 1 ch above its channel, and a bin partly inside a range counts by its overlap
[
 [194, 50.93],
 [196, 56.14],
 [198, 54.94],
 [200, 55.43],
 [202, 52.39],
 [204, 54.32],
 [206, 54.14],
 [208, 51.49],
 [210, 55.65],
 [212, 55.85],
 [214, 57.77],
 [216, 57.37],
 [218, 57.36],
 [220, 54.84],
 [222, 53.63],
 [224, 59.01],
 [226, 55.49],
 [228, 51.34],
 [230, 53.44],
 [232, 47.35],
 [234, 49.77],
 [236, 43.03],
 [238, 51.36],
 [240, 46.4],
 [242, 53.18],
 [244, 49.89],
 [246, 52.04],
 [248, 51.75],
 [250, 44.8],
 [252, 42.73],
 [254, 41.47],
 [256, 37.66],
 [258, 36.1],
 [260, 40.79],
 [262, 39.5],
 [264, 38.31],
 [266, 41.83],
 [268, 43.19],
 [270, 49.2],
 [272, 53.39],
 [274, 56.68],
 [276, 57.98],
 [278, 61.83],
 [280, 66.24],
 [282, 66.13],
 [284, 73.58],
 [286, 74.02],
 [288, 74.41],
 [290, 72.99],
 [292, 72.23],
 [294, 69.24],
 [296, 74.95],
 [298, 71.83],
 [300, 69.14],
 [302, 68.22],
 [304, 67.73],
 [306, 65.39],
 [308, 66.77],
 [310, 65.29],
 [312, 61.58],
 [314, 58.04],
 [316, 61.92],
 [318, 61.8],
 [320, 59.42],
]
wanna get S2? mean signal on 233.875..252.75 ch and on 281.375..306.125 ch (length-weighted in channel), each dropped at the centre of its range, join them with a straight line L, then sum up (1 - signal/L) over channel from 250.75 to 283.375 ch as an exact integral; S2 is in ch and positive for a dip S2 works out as 6.0 ch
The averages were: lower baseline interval 48.5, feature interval 48.6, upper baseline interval 71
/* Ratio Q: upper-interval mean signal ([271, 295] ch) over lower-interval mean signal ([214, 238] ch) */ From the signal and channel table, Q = 1.3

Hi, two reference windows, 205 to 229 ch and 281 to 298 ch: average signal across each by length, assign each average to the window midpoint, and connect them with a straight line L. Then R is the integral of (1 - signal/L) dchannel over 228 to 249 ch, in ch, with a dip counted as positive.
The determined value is 3.6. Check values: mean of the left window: 55.3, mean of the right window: 72.2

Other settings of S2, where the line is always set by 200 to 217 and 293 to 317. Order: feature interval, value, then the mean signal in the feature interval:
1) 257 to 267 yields 3.6 ch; 39.3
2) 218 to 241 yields 2.3 ch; 51.7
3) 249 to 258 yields 2.9 ch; 41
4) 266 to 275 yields 1.9 ch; 49.6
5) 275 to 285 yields -0.2 ch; 65.2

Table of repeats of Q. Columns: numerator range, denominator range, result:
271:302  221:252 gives 1.34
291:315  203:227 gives 1.22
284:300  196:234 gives 1.33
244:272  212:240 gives 0.82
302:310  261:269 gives 1.64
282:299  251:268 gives 1.81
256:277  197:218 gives 0.82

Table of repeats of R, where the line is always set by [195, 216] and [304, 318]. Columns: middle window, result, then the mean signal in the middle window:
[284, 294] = -1.8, 73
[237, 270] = 7.9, 44.6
